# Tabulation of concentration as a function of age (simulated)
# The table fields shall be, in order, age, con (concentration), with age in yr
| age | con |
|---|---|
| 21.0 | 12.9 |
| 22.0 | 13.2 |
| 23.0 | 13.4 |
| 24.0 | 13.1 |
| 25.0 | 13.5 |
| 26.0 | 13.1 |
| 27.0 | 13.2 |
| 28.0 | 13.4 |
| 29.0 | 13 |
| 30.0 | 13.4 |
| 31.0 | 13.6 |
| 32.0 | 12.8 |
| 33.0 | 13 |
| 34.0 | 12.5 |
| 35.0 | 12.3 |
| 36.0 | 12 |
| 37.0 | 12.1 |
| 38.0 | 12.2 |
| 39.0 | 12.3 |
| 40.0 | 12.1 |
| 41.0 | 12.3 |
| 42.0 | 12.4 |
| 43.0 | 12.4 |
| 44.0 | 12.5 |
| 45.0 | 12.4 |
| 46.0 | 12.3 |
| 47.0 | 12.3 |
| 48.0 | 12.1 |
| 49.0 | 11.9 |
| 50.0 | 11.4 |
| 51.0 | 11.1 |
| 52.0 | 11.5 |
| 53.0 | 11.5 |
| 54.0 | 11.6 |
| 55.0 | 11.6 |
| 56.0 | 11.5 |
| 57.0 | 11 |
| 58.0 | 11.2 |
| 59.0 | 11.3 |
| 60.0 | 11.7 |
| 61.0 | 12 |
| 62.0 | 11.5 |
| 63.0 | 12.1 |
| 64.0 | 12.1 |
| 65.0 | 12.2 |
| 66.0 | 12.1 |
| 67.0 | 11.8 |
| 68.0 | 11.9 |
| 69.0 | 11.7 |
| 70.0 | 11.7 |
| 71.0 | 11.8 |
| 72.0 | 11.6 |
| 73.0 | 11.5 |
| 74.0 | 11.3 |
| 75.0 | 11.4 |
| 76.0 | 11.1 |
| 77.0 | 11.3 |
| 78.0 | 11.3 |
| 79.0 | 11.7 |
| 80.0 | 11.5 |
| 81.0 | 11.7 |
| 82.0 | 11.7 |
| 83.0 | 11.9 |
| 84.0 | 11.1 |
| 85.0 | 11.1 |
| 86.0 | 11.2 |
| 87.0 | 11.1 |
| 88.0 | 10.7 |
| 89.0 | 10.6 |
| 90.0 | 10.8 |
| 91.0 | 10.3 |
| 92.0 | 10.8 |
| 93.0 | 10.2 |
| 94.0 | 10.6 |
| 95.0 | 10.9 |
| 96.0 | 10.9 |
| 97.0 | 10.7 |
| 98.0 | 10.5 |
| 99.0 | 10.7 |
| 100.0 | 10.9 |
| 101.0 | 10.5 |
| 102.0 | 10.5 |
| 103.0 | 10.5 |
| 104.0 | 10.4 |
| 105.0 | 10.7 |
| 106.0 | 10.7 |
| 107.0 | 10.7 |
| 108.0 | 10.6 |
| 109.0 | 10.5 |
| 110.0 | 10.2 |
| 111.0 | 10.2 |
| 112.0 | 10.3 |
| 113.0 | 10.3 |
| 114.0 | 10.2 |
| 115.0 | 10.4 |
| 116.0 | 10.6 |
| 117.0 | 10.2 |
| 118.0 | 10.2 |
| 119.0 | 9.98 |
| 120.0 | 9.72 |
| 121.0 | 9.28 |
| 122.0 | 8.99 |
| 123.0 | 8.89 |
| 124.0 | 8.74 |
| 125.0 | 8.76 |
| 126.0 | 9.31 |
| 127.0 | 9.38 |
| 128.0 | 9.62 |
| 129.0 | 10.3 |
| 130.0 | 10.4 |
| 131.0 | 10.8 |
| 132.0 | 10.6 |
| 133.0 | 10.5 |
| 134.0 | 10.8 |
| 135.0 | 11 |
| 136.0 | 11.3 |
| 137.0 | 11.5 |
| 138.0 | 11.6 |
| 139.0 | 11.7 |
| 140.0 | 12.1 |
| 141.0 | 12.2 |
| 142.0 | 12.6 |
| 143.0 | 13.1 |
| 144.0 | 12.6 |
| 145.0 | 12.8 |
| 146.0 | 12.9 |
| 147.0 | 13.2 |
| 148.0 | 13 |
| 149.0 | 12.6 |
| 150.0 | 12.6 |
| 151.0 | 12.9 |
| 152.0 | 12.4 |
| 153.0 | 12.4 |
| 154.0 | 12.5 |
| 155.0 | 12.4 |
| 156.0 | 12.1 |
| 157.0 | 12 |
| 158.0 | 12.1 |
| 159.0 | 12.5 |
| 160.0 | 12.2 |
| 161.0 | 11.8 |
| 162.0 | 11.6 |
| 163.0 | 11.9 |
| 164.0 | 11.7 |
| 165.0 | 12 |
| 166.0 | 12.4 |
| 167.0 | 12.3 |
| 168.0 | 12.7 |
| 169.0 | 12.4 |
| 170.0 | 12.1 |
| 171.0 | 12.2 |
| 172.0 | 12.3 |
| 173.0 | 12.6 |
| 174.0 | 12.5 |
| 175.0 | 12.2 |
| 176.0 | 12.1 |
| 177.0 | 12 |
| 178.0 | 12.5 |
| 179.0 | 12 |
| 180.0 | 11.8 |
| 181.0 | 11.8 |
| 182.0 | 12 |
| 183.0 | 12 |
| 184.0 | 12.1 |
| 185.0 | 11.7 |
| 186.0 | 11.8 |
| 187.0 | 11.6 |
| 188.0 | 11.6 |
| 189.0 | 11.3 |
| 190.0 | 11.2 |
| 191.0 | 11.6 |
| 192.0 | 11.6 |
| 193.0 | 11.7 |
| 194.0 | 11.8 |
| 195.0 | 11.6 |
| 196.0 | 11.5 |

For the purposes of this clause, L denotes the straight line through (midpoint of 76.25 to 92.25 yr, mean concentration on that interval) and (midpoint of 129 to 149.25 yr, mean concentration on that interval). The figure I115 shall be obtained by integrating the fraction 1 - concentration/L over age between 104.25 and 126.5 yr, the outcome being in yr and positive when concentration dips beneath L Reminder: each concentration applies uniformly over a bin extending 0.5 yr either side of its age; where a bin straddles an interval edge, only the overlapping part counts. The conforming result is 3.0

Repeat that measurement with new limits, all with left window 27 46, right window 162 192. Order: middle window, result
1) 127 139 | 1.4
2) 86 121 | 5.2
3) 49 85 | 2.6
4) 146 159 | -0.5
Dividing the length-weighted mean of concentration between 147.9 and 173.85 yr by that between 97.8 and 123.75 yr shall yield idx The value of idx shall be 1.20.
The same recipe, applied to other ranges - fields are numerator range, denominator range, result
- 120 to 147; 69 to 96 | 0.97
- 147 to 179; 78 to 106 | 1.13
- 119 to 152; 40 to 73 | 0.94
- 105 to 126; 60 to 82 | 0.85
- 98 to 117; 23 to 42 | 0.82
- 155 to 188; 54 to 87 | 1.04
